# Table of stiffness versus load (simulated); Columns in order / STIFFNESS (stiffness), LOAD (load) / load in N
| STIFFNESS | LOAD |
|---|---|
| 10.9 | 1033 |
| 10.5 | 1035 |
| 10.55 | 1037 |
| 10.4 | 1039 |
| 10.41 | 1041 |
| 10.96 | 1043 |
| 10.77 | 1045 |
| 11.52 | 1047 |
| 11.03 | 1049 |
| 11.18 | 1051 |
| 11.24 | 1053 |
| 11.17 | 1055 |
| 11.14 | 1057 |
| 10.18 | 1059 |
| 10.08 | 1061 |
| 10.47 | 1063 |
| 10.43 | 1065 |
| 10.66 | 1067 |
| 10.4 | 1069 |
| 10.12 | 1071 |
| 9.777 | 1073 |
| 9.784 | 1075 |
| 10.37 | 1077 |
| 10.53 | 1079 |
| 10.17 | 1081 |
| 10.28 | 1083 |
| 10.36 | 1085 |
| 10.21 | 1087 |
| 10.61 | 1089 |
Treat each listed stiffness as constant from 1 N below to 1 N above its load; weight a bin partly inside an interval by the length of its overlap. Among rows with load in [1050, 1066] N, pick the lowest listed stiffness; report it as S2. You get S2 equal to 10.08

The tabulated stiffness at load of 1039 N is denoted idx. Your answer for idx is 10.4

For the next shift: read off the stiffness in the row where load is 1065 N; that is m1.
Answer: 10.43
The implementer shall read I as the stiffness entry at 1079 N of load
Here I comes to 10.53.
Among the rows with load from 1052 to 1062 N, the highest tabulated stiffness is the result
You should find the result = 11.24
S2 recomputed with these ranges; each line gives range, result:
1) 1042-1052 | 10.77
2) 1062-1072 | 10.12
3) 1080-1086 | 10.17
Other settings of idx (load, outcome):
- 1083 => 10.28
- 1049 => 11.03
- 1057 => 11.14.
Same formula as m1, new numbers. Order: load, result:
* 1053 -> 11.24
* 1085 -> 10.36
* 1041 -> 10.41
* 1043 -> 10.96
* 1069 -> 10.4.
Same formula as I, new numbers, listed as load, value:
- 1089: 10.61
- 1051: 11.18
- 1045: 10.77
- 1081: 10.17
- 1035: 10.5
